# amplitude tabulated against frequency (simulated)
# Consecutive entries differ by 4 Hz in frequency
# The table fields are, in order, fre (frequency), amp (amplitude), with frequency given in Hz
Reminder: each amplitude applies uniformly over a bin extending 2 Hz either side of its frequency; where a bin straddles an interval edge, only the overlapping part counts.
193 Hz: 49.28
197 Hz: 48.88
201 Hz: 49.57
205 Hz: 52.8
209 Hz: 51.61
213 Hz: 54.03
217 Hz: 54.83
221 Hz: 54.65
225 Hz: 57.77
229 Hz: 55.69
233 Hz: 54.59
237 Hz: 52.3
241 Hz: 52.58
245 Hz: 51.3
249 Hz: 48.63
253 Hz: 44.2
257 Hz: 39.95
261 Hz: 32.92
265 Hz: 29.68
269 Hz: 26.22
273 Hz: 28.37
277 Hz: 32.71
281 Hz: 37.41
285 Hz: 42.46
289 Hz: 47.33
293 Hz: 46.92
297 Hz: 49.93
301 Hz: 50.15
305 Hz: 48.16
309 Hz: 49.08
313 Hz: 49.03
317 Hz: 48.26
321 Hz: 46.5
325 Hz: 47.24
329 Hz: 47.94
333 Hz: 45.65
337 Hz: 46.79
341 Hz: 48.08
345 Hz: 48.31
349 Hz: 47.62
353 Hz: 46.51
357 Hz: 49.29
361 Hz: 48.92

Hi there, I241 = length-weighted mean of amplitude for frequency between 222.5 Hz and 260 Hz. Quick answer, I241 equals 50.4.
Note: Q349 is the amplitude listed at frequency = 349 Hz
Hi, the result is 47.62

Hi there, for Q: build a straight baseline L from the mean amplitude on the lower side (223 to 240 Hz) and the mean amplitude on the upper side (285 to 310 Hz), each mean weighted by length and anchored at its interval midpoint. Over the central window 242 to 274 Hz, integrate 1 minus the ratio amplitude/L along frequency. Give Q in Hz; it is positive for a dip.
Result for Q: 8.5 Hz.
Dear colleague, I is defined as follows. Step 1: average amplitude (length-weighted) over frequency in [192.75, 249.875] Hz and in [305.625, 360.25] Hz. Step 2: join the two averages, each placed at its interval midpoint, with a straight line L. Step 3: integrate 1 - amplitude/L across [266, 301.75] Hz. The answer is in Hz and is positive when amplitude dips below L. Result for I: 7.4 Hz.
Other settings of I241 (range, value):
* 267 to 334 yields 43.7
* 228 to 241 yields 53.8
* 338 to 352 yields 47.8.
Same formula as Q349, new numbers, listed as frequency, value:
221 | 54.65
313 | 49.03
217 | 54.83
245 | 51.3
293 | 46.92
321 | 46.5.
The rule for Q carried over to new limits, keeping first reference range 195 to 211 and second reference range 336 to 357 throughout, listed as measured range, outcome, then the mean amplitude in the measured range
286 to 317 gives 0.1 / 48.4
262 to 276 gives 5.8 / 28.8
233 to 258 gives 0.4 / 49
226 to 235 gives -1.0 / 55.4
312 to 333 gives 0.3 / 47.5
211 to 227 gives -1.6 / 55.3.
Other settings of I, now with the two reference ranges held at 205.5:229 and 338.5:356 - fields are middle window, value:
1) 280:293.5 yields 1.9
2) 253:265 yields 3.6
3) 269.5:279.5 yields 4.1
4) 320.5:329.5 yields 0.3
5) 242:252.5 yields 0.7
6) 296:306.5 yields 0.1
